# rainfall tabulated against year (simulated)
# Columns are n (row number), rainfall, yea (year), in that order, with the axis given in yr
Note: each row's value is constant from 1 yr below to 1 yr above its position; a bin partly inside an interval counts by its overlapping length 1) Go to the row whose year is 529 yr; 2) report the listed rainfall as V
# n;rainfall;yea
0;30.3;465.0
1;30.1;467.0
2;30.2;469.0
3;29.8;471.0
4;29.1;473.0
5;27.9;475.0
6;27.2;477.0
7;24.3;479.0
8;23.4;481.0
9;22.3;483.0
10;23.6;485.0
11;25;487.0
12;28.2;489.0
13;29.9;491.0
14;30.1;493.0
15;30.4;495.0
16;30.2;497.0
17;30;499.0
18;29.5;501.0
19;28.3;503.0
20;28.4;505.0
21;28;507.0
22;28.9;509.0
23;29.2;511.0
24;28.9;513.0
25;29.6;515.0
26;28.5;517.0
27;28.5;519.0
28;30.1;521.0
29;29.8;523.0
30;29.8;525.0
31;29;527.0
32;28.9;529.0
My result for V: 28.9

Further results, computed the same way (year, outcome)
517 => 28.5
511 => 29.2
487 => 25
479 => 24.3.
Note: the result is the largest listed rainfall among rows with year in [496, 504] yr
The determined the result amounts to 30.2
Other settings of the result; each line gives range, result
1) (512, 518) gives 29.6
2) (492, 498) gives 30.4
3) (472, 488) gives 29.1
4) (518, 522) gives 30.1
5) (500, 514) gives 29.5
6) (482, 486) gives 23.6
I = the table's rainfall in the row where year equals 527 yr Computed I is 29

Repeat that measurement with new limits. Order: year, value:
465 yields 30.3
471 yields 29.8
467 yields 30.1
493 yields 30.1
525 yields 29.8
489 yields 28.2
